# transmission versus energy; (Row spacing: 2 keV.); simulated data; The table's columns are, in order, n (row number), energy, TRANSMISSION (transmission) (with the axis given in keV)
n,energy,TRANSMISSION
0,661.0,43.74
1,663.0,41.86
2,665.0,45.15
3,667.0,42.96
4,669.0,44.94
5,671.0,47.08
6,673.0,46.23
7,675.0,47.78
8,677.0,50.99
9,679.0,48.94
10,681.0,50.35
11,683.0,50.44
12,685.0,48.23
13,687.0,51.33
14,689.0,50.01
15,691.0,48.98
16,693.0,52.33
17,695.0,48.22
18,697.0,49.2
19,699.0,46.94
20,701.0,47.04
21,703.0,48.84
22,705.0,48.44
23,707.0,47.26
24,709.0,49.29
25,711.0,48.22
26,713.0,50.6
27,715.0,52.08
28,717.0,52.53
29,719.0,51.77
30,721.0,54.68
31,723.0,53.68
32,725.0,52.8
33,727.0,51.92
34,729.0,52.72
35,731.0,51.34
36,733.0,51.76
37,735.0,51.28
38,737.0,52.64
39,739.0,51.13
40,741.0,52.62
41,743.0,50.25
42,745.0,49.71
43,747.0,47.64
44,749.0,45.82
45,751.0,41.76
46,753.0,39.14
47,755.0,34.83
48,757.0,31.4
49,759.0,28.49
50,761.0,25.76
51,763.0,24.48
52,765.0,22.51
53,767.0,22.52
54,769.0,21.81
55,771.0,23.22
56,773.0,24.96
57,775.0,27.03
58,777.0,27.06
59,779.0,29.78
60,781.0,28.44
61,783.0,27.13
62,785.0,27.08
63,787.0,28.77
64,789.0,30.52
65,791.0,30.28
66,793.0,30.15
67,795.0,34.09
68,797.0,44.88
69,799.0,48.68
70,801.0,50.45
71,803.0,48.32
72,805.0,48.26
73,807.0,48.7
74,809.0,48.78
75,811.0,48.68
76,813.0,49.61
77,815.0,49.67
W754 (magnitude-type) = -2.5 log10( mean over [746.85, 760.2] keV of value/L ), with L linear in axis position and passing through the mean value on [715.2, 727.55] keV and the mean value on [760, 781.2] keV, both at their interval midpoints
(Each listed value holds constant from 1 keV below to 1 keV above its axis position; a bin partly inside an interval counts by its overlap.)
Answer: -0.08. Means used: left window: 52.9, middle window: 37.7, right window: 25.1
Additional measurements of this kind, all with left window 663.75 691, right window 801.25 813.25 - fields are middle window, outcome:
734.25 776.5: 0.310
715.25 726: -0.102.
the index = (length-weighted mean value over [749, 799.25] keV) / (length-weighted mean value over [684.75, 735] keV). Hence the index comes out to 0.6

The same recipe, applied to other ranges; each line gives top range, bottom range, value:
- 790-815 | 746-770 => 1.38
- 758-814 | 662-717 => 0.70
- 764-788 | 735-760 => 0.59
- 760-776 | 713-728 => 0.46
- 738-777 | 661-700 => 0.73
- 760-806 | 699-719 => 0.64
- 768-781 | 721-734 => 0.49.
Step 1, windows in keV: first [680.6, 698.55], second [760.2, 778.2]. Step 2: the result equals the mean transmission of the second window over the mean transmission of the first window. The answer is 0.49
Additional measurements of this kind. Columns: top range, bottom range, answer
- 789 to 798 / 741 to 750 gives 0.70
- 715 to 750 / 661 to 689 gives 1.09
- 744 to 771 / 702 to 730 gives 0.65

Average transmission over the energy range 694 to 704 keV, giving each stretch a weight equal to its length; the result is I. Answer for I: 48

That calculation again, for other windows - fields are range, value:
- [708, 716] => 50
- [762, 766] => 23.5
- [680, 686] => 49.7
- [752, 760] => 33.5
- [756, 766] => 26.5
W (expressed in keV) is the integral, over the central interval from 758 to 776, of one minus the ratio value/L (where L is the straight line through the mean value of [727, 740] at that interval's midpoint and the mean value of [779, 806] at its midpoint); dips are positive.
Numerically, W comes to 7.7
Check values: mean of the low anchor 51.8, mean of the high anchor 36.4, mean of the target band 24.5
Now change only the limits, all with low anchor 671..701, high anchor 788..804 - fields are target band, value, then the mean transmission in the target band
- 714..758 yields -3.8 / 48.8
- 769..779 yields 3.8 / 25.6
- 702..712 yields -0.2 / 48.4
